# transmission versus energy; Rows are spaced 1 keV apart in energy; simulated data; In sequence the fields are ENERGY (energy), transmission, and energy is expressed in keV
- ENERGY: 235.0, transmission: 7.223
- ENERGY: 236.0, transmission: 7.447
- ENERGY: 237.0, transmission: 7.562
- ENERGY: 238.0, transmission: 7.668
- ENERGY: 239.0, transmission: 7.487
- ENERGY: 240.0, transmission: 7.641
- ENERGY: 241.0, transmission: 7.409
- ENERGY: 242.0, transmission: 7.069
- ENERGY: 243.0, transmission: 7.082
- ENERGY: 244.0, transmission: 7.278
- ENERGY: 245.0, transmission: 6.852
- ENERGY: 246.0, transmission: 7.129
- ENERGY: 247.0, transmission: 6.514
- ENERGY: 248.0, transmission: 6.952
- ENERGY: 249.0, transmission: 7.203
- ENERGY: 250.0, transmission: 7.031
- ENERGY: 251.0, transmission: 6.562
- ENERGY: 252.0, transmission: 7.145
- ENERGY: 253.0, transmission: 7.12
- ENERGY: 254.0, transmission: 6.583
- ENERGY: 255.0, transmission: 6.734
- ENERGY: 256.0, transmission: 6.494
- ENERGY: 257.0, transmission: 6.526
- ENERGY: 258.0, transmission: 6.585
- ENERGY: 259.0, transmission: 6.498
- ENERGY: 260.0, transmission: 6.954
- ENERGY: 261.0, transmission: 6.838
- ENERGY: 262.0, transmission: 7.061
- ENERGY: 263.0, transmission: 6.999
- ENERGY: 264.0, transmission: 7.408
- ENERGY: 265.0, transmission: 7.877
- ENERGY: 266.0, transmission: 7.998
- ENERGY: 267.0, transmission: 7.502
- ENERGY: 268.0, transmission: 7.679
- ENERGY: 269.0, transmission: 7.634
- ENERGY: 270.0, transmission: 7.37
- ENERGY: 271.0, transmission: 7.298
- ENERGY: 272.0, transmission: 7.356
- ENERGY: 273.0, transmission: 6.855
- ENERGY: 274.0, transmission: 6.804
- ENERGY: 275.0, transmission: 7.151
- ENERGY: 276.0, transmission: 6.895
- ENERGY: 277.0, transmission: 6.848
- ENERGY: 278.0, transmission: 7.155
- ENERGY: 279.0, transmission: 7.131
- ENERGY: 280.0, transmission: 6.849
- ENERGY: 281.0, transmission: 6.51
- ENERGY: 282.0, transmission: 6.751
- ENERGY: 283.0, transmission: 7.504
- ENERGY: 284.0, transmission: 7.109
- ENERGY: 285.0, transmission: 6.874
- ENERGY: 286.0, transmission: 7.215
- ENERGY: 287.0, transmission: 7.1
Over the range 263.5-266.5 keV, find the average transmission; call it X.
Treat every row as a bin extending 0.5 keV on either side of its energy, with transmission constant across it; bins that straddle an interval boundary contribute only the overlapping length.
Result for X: 7.76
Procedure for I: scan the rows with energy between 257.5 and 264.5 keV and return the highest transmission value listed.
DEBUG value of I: 7.408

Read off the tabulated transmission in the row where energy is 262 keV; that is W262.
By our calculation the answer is 7.061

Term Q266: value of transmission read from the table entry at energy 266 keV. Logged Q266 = 7.998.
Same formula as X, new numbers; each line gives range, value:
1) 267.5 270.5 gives 7.56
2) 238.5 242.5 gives 7.4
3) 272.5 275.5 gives 6.94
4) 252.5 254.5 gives 6.85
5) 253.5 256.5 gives 6.6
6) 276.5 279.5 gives 7.04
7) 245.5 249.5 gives 6.95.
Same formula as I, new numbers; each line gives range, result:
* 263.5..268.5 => 7.998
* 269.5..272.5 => 7.37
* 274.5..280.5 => 7.155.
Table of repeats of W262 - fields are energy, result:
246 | 7.129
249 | 7.203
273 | 6.855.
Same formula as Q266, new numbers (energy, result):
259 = 6.498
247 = 6.514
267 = 7.502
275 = 7.151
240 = 7.641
